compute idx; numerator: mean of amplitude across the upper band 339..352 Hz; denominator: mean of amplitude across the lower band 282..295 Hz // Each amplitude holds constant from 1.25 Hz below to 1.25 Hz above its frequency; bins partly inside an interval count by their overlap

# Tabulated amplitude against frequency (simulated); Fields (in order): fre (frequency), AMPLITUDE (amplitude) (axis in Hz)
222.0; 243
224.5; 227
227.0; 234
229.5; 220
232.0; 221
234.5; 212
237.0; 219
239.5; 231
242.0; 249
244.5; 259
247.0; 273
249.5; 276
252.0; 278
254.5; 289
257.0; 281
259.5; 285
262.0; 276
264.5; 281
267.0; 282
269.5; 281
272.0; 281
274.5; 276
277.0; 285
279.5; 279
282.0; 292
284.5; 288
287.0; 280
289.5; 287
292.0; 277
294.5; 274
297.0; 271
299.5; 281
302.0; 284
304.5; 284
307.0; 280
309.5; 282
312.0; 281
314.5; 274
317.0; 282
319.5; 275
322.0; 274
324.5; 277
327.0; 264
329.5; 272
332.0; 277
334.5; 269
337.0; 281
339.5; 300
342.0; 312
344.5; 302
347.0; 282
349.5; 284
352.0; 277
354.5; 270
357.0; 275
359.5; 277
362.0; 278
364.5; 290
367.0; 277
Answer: 1.04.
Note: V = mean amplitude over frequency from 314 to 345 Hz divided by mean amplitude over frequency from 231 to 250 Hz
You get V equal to 1.16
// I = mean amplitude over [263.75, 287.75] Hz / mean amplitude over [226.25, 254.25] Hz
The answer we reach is 1.2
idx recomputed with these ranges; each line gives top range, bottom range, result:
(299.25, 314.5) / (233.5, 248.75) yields 1.16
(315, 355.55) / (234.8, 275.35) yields 1.05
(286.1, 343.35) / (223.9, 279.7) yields 1.07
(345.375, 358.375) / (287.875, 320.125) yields 1.00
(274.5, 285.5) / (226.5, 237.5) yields 1.29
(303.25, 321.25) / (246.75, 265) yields 1.00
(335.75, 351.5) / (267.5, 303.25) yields 1.04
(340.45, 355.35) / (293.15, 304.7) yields 1.04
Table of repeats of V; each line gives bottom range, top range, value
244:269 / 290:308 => 1.00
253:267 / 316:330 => 0.97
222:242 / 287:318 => 1.24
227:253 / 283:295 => 1.16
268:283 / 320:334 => 0.97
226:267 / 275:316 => 1.10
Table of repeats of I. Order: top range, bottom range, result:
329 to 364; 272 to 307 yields 1.01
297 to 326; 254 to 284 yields 0.99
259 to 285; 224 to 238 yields 1.27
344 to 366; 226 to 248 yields 1.20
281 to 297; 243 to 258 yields 1.02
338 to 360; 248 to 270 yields 1.02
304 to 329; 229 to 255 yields 1.12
